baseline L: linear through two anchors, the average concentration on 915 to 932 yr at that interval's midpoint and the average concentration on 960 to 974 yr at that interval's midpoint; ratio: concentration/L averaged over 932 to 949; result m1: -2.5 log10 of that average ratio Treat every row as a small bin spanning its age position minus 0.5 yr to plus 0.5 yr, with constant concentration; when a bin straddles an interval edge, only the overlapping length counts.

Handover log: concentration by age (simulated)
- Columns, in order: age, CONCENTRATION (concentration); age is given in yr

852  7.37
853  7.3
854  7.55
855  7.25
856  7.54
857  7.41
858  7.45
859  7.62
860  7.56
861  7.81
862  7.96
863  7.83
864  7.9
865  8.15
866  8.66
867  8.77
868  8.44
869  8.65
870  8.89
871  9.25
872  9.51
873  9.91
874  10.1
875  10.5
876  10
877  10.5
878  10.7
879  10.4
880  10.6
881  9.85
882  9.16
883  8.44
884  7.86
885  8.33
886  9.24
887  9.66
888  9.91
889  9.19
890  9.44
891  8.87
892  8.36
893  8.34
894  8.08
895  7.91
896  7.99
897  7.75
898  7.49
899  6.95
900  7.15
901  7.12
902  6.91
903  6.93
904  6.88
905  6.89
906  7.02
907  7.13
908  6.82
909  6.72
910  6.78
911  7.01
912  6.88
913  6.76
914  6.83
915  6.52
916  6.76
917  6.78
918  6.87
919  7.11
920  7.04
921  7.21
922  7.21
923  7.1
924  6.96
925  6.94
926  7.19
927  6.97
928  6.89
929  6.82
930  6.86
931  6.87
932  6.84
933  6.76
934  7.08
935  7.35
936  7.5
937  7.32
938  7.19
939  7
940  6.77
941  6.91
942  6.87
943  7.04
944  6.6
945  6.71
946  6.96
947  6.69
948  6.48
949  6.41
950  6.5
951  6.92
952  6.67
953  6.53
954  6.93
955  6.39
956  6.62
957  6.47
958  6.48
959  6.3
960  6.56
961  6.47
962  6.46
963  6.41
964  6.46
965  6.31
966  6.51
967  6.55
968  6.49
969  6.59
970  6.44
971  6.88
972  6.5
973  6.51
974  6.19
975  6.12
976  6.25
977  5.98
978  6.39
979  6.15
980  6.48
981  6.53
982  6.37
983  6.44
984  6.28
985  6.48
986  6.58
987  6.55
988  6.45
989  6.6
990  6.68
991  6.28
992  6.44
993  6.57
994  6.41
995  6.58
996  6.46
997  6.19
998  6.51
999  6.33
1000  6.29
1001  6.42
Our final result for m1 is -0.02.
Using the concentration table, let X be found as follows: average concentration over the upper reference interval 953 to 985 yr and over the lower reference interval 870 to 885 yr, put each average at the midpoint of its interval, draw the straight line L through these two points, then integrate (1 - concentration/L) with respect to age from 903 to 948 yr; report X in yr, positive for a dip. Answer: 5.78 yr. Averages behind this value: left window 9.69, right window 6.44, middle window 6.94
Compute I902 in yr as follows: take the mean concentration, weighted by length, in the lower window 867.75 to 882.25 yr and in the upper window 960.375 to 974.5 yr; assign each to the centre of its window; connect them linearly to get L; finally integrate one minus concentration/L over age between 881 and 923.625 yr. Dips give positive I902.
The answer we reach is 5.8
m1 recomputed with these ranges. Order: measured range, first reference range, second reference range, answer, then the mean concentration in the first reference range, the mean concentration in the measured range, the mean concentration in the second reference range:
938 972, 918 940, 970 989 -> 0.01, 7.05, 6.62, 6.4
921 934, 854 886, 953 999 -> 0.08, 8.79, 6.97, 6.45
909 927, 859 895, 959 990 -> 0.15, 9.02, 6.93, 6.43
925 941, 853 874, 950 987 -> 0.01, 8.23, 7.02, 6.47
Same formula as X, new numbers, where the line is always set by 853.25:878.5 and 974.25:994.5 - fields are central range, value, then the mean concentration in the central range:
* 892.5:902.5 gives 0.6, 7.57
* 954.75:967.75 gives 0.7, 6.46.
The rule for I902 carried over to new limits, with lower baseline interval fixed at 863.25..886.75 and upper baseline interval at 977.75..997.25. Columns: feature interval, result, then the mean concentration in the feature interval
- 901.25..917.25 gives 3.0 yr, 6.86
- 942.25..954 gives 1.2 yr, 6.7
